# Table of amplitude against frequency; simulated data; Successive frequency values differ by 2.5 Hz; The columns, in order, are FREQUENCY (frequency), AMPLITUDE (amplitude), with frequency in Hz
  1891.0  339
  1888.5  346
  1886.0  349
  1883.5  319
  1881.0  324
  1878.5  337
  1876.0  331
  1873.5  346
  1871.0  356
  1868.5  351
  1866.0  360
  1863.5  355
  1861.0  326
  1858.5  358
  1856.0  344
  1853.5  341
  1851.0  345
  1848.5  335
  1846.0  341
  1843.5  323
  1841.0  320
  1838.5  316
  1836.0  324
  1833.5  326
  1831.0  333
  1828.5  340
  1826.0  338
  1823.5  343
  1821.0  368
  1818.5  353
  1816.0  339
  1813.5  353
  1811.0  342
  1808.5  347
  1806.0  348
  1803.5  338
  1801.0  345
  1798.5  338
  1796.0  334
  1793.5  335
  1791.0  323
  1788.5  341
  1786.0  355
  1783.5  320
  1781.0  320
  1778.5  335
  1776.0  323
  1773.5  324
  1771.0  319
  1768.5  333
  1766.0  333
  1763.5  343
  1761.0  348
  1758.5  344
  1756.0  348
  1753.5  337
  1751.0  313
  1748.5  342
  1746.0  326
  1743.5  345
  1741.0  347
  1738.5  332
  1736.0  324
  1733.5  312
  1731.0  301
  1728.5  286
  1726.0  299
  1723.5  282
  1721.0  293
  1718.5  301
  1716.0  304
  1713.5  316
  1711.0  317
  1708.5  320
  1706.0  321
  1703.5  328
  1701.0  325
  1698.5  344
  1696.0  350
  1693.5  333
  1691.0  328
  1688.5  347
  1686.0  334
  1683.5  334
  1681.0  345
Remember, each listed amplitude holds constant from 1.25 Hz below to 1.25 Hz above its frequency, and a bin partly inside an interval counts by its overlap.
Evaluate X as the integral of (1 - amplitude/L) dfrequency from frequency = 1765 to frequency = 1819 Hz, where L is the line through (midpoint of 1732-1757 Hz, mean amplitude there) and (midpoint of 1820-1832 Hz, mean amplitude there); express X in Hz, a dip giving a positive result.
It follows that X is 0.5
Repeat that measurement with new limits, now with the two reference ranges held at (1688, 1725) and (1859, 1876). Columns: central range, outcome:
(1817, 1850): 0.6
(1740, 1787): -0.6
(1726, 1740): 0.6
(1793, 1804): -0.1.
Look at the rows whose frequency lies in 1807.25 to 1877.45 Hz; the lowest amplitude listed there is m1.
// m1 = 316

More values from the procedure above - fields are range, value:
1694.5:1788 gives 282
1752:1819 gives 319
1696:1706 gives 321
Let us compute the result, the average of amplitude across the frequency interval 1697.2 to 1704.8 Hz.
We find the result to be 332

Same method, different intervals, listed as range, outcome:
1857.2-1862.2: 342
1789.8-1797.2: 331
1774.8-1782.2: 326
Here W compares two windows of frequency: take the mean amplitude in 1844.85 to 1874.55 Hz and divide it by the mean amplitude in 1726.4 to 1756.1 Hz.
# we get 1.07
